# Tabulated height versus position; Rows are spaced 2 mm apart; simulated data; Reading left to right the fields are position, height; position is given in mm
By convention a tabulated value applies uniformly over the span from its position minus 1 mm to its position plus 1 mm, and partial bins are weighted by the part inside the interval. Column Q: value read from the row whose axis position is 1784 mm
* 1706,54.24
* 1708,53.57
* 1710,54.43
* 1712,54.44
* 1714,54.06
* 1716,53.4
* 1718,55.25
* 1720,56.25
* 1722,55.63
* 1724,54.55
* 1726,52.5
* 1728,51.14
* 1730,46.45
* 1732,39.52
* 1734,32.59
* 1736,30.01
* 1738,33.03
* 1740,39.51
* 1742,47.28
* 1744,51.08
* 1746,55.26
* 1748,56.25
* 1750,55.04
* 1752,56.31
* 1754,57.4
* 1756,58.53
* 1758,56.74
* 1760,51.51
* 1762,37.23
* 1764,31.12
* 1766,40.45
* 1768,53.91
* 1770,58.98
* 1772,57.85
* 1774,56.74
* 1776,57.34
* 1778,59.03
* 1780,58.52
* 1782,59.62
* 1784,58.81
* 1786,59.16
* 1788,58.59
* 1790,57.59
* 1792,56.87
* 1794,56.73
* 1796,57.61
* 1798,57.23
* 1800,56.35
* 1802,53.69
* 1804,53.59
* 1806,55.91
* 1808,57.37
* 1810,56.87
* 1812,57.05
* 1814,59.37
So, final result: 58.81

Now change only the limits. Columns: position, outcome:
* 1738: 33.03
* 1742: 47.28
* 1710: 54.43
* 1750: 55.04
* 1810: 56.87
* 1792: 56.87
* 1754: 57.4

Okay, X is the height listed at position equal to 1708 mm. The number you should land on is 53.57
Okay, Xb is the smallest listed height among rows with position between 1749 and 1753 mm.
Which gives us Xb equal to 55.04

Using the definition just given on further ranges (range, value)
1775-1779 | 57.34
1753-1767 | 31.12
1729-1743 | 30.01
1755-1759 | 56.74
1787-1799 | 56.73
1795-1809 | 53.59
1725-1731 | 46.45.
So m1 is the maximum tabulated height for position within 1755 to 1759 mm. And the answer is 58.53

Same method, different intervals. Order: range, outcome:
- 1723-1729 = 54.55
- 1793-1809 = 57.61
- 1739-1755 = 57.4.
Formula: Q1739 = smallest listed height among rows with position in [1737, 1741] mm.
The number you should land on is 33.03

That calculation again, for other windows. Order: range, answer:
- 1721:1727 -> 52.5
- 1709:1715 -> 54.06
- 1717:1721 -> 55.25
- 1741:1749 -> 47.28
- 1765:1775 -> 40.45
